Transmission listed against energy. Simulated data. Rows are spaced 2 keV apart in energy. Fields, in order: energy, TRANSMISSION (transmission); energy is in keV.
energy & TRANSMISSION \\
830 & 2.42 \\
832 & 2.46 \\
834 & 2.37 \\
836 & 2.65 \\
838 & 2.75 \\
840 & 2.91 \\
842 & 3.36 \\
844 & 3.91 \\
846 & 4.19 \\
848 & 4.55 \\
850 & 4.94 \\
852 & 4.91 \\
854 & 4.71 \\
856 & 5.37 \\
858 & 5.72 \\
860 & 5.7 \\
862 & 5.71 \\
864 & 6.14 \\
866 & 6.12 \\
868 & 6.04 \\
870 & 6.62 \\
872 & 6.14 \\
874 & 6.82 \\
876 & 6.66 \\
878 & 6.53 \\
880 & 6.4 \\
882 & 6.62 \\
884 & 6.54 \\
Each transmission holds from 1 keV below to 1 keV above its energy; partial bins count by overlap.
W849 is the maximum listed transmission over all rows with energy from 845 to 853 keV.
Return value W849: 4.94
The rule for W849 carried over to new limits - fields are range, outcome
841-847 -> 4.19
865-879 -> 6.82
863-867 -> 6.14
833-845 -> 3.91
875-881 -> 6.66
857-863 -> 5.72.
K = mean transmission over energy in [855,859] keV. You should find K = 5.54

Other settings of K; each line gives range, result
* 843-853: 4.5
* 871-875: 6.48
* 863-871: 6.23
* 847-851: 4.75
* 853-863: 5.44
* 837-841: 2.83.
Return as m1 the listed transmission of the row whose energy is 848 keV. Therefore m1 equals 4.55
